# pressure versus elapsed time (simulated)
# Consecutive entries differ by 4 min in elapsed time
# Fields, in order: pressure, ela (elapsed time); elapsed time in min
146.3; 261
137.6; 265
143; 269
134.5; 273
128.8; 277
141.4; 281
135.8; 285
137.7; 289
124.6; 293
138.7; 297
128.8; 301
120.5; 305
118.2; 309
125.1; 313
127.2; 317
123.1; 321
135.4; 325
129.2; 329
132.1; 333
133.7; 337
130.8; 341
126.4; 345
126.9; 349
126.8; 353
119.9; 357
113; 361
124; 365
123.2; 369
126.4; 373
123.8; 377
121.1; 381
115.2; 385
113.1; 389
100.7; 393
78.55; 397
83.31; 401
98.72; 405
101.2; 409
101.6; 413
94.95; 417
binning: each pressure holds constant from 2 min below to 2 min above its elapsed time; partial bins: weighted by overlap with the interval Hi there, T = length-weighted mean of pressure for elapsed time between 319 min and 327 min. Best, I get 129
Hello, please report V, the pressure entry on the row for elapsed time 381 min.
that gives 121.1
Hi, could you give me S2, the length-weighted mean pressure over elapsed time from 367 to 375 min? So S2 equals 125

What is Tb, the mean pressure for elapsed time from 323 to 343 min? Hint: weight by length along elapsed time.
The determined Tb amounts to 132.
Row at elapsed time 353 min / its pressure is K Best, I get 126.8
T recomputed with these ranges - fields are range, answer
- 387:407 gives 94.9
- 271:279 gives 132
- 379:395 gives 113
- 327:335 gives 131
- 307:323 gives 123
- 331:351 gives 130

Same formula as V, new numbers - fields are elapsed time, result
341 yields 130.8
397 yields 78.55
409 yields 101.2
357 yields 119.9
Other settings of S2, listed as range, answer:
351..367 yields 121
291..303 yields 131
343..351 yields 127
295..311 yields 127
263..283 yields 137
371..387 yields 122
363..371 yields 124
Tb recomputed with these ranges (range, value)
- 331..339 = 133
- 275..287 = 135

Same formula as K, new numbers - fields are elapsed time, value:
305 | 120.5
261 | 146.3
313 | 125.1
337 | 133.7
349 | 126.9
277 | 128.8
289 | 137.7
